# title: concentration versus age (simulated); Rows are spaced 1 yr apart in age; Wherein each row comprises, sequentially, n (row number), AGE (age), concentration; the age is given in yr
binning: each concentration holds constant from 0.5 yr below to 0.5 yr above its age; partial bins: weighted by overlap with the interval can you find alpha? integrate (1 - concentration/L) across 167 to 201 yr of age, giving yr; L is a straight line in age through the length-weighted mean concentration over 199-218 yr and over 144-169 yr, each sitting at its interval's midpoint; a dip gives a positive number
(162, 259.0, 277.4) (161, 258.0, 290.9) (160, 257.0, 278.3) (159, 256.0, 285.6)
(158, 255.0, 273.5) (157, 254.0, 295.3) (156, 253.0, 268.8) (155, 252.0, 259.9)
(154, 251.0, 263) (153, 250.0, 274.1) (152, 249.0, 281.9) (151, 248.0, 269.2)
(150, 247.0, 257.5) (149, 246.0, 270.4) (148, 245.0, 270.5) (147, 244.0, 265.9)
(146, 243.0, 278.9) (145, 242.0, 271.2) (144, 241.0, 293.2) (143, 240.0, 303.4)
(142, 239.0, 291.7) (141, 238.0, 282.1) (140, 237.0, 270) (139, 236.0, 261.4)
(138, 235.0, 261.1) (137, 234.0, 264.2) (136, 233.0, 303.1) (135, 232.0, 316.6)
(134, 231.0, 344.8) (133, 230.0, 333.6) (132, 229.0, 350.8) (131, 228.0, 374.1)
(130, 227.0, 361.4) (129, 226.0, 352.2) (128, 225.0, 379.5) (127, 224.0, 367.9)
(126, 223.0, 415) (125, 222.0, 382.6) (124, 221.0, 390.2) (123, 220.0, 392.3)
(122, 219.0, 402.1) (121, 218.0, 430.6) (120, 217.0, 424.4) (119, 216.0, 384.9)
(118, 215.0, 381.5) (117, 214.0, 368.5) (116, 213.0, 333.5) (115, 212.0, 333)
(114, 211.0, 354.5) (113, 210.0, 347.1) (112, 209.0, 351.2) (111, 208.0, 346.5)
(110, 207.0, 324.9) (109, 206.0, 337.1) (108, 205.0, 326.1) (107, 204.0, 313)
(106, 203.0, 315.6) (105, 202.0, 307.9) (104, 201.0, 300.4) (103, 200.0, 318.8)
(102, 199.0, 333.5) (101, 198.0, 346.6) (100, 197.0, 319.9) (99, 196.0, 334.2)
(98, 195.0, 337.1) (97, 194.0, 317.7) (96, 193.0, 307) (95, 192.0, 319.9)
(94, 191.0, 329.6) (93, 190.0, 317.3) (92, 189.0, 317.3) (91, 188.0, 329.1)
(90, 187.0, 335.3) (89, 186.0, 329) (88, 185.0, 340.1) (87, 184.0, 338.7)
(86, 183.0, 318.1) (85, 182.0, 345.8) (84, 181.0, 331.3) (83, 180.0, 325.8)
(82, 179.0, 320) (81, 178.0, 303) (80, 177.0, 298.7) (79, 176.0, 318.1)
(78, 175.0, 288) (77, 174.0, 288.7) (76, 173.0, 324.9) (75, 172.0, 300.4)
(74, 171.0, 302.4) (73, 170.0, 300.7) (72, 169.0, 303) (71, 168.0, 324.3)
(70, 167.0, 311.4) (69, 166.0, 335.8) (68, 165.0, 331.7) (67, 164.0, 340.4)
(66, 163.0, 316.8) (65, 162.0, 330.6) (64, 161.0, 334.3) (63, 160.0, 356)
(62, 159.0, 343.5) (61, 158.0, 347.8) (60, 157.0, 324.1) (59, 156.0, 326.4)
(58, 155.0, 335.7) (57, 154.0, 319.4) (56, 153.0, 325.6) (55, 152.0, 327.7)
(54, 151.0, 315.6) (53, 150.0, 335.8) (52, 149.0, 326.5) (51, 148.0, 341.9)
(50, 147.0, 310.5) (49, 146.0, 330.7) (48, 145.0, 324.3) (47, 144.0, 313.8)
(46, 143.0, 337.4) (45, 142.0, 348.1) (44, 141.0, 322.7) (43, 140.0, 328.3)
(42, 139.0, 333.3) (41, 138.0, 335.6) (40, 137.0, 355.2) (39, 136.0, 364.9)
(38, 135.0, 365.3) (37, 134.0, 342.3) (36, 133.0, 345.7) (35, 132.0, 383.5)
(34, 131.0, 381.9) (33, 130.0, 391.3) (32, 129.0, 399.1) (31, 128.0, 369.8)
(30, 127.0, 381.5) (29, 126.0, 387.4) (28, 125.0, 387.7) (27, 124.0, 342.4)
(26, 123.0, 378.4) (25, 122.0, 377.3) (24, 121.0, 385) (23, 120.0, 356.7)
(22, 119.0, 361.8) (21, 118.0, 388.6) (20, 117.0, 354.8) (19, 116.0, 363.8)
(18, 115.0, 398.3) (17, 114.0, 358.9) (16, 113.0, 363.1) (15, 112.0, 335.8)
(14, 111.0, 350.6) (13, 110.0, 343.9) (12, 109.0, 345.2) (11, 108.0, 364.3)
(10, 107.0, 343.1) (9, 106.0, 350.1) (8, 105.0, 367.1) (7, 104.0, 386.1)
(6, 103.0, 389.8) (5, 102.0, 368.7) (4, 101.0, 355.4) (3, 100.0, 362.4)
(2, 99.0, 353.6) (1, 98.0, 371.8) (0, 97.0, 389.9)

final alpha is 1.8 yr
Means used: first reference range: 329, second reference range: 345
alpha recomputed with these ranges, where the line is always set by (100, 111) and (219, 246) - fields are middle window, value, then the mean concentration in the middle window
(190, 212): 0.3 yr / 328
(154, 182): 1.7 yr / 321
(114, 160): 0.0 yr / 352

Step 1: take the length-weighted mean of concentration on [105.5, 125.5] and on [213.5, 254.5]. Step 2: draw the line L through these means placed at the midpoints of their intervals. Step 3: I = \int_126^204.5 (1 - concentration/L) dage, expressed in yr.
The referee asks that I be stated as 3.3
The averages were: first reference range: 362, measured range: 331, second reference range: 322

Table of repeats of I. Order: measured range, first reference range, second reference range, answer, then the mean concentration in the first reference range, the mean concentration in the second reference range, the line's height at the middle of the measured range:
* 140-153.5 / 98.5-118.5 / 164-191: 0.4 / 362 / 319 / 338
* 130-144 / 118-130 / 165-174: 0.3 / 376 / 313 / 358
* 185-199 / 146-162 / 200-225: 0.9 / 331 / 359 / 349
